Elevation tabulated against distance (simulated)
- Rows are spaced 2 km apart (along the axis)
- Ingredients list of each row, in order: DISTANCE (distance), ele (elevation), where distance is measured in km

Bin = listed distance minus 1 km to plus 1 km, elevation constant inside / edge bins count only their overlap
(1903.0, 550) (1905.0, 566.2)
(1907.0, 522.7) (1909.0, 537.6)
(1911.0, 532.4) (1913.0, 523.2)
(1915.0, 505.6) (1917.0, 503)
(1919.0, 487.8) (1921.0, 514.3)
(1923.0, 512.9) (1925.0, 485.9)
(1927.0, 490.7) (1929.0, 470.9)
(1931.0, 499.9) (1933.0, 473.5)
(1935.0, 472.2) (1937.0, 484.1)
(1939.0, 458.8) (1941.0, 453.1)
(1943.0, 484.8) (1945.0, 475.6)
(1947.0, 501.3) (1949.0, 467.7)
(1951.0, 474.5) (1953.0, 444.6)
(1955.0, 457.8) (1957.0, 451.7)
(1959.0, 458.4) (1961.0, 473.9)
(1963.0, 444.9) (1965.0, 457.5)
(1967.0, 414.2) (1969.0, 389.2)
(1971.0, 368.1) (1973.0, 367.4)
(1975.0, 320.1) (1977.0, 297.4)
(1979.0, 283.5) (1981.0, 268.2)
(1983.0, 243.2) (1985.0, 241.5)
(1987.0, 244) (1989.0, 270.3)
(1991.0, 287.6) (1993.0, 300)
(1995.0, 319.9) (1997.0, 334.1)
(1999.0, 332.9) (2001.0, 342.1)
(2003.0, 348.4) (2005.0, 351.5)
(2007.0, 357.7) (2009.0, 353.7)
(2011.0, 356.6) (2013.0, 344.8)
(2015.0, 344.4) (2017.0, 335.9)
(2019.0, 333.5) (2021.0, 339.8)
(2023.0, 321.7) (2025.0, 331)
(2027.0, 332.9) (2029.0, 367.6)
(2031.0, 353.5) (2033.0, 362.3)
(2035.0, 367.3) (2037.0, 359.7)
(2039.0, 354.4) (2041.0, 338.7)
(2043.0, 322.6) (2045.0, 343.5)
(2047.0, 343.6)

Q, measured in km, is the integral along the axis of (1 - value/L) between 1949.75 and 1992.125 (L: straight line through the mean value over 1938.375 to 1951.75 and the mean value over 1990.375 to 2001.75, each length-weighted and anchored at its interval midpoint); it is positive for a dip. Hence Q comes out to 3.8 km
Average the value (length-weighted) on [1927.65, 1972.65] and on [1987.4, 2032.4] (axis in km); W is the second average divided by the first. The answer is 0.73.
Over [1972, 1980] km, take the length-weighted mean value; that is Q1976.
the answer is 317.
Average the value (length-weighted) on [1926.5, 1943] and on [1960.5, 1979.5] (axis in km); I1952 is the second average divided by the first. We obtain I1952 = 0.80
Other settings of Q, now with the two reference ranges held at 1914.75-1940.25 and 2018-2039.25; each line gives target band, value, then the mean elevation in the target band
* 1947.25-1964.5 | -0.5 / 461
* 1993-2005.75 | 1.7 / 335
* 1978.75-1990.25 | 4.3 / 257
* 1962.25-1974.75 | 0.9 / 401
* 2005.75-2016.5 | 0.6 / 351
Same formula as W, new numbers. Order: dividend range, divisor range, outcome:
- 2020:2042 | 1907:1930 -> 0.69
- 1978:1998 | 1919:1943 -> 0.58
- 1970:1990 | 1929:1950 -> 0.61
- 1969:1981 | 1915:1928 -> 0.66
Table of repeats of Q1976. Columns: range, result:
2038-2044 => 339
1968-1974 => 375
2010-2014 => 351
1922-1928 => 496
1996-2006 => 342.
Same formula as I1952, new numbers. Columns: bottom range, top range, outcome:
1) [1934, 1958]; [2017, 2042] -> 0.74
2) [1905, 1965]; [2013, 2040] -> 0.71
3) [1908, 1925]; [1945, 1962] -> 0.91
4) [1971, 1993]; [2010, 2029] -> 1.18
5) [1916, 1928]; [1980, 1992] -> 0.52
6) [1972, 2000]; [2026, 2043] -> 1.20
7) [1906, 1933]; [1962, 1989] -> 0.66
